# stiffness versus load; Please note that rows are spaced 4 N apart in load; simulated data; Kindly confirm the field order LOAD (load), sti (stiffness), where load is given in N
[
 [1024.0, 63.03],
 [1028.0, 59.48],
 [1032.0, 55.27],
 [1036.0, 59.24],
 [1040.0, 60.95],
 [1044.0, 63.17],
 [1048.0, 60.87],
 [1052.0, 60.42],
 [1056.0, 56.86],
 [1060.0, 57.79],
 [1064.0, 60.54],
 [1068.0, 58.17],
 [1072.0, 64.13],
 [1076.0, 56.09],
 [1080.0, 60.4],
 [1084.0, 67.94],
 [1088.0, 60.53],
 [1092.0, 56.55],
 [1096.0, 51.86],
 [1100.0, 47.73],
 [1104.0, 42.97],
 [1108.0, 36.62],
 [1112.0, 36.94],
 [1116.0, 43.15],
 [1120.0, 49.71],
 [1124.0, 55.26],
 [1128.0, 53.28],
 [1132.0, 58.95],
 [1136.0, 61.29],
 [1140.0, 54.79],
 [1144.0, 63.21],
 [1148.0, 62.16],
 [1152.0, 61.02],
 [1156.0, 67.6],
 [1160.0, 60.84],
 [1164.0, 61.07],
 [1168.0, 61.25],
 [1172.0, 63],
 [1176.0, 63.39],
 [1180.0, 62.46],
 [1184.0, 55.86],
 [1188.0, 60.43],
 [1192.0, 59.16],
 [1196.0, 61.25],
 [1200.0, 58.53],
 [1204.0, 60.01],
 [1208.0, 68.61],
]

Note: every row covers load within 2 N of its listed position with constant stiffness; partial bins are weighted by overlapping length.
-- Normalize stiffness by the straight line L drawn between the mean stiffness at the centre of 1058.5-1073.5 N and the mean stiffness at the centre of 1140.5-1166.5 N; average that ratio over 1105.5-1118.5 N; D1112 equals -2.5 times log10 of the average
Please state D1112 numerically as 0.48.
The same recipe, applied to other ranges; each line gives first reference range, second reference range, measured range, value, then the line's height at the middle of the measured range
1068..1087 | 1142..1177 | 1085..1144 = 0.20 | 62.1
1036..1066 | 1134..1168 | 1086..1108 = 0.20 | 60.7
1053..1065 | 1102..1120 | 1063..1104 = -0.15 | 50.2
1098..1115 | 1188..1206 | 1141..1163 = -0.23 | 50.6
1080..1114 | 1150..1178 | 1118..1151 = 0.00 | 57.4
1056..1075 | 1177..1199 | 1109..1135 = 0.20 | 59.8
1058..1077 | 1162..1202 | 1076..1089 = -0.04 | 59.7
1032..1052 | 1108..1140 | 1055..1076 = -0.03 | 57.6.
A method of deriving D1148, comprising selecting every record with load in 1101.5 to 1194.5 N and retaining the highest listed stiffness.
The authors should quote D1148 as 67.6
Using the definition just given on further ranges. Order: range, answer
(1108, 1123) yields 49.71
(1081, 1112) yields 67.94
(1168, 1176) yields 63.39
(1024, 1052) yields 63.17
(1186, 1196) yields 61.25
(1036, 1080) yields 64.13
